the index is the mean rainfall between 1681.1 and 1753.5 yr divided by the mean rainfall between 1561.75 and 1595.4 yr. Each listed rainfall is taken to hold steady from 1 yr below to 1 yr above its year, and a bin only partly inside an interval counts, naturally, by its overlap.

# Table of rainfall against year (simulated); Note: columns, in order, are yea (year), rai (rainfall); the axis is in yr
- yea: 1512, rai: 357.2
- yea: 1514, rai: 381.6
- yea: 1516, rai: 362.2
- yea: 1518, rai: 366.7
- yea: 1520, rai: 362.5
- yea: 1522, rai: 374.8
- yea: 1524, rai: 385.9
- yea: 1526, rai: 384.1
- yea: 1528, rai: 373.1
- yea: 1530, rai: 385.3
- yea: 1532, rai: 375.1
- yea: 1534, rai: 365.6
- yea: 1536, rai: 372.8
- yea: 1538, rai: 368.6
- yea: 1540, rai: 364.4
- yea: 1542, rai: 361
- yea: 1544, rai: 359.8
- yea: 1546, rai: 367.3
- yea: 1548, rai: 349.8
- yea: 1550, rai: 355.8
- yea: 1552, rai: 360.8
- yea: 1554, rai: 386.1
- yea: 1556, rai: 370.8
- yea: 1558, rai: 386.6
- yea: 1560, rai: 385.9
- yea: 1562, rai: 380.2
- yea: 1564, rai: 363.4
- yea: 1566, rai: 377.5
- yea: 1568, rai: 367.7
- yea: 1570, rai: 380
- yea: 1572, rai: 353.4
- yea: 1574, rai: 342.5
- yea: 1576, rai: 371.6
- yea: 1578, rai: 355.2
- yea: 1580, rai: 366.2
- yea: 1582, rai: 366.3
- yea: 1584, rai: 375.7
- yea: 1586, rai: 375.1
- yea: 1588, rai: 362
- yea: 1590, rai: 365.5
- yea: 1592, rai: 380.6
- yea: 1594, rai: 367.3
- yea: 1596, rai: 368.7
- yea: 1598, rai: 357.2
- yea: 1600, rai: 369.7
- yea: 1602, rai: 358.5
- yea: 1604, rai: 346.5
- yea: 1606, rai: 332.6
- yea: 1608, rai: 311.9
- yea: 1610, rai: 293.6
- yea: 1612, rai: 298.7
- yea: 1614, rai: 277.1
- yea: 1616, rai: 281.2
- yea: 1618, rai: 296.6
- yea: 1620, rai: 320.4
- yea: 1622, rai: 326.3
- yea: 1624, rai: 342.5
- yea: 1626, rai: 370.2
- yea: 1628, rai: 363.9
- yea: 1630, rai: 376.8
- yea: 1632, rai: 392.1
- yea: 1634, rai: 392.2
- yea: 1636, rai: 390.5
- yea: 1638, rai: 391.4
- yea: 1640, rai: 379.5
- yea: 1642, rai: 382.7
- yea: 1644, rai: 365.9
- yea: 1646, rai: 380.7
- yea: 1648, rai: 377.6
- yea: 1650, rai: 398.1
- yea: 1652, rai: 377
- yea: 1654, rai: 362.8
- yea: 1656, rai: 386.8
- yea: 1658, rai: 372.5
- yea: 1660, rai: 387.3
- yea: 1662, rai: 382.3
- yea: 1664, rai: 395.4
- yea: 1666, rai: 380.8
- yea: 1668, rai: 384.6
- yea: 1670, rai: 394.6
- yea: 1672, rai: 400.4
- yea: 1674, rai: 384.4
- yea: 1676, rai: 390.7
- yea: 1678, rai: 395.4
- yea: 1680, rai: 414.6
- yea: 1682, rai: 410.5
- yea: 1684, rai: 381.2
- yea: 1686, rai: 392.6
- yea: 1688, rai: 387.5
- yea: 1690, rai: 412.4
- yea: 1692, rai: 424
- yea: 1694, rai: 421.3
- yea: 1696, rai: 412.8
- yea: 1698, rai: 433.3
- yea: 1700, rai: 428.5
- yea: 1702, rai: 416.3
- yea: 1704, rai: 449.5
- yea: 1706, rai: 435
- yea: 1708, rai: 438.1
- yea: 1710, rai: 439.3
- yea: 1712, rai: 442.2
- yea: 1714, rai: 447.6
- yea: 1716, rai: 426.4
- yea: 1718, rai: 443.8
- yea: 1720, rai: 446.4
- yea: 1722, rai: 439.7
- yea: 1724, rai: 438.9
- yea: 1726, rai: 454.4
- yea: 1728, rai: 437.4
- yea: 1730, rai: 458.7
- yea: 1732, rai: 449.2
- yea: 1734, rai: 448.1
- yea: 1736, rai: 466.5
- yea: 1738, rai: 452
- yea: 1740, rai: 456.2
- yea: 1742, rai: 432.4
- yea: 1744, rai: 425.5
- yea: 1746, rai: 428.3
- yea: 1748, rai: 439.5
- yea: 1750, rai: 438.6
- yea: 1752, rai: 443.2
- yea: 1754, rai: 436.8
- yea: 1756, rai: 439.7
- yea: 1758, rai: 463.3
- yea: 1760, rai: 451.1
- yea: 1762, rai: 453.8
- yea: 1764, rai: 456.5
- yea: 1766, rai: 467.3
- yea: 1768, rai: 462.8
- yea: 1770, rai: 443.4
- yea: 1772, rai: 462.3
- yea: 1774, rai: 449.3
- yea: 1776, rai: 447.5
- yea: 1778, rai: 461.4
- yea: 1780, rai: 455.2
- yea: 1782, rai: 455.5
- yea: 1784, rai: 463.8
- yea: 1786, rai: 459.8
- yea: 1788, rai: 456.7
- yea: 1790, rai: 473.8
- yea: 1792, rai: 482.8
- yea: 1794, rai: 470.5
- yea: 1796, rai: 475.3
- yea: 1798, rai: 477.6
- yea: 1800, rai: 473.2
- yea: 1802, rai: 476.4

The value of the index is 1.18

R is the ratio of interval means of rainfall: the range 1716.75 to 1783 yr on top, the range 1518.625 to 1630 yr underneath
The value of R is 1.25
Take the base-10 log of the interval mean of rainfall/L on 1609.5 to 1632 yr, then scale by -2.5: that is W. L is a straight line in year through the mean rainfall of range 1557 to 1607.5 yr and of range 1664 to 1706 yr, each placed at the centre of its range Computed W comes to 0.17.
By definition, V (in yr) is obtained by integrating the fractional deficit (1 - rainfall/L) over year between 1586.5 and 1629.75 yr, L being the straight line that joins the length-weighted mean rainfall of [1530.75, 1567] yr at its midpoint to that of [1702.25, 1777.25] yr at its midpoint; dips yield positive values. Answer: 6.0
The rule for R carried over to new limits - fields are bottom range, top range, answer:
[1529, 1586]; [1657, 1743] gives 1.14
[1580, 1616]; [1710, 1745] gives 1.29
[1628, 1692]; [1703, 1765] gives 1.15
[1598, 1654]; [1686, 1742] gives 1.24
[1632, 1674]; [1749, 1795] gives 1.19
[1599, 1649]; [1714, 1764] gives 1.28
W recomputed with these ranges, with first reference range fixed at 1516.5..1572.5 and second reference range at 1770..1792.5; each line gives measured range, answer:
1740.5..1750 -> 0.031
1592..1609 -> 0.112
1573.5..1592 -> 0.056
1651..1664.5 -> 0.091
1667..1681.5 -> 0.064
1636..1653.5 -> 0.074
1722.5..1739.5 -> -0.024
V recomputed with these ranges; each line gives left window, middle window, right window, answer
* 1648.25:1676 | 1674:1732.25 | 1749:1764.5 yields -1.8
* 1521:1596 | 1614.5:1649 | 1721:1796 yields 3.5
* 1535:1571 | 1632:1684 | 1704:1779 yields 3.2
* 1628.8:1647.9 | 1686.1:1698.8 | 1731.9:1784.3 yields 0.0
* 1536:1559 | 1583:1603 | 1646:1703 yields 0.5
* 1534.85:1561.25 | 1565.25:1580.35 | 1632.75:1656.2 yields 0.3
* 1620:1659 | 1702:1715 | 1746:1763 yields -0.7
